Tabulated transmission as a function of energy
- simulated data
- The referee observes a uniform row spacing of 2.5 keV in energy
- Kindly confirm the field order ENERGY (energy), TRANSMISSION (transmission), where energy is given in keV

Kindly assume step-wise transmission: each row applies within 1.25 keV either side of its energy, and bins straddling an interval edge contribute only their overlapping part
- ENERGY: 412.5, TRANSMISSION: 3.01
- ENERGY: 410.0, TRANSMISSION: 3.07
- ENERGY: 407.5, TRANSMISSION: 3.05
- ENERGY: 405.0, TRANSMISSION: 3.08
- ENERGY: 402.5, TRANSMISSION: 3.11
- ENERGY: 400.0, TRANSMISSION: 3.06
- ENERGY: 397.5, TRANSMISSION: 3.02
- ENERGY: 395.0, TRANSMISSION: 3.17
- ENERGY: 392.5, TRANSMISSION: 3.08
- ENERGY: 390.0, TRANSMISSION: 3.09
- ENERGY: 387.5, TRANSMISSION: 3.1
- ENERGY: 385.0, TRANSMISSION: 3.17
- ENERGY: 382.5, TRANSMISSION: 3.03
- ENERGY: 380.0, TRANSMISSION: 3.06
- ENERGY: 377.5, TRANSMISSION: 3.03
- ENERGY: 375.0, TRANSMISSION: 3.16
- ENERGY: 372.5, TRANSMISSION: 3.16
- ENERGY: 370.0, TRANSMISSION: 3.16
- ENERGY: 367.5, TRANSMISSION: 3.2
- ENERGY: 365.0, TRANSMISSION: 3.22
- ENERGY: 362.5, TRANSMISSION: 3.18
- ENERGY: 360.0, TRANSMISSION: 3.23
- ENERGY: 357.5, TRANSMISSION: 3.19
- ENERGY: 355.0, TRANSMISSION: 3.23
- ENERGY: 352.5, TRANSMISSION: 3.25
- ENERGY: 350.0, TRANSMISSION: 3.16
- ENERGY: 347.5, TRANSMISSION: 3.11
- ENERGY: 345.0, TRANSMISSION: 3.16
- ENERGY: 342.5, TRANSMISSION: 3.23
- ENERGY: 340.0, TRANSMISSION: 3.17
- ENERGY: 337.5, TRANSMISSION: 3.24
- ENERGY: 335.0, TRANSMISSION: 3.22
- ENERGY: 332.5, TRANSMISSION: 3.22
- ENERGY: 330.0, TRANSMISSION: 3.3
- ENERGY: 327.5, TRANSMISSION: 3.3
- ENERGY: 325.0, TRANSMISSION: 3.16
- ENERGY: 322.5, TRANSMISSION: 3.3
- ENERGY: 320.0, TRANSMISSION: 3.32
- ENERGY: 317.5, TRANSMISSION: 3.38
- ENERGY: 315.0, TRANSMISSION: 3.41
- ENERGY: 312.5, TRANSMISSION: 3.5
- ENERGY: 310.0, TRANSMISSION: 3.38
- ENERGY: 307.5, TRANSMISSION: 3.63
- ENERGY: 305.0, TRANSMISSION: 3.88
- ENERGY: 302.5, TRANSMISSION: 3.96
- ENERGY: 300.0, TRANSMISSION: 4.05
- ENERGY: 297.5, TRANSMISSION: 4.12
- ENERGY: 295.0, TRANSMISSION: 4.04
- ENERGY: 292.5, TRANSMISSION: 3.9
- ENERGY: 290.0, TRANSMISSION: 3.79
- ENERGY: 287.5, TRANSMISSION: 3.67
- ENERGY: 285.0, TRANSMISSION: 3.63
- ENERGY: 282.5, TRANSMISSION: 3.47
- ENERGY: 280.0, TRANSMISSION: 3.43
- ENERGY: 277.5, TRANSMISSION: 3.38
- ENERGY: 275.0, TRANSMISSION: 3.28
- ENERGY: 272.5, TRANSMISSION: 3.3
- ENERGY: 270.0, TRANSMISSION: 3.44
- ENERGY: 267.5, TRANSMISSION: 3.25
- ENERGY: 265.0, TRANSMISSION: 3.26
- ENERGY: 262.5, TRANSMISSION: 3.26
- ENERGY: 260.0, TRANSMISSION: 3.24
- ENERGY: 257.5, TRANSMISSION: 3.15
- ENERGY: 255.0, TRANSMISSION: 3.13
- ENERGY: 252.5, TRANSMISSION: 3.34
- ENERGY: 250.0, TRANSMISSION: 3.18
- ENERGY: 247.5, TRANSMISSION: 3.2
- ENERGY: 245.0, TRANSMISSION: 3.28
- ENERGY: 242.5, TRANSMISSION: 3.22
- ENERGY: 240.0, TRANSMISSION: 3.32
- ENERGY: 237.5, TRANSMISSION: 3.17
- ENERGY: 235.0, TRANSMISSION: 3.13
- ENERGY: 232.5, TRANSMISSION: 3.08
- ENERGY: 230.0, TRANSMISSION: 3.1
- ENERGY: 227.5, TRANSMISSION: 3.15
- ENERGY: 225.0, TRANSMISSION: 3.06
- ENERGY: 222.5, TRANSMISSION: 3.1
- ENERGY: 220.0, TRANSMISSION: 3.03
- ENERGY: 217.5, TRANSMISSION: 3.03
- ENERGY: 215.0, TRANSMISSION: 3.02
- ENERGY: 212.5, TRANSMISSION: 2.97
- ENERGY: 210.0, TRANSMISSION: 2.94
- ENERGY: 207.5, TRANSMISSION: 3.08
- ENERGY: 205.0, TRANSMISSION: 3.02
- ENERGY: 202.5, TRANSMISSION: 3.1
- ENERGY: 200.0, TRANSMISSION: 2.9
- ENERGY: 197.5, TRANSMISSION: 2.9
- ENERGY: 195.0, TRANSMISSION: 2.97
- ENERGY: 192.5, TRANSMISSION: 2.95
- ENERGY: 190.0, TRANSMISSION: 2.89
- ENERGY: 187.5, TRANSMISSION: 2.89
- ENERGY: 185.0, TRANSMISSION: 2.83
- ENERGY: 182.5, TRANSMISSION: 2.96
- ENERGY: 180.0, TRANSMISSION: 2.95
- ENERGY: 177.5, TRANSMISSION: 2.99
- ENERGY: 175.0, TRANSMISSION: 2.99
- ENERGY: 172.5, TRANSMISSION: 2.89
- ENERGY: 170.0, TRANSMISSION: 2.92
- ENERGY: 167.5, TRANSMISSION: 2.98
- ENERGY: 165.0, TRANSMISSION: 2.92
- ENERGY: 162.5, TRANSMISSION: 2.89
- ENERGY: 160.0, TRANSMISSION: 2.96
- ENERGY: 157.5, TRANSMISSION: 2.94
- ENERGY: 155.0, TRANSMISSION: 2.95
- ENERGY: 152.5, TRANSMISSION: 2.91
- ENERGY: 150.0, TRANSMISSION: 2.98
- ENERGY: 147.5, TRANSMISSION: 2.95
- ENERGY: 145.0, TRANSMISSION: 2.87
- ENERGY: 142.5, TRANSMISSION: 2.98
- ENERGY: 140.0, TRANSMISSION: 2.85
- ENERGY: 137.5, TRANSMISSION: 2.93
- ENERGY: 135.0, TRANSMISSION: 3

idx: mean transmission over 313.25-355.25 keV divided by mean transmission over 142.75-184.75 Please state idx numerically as 1.11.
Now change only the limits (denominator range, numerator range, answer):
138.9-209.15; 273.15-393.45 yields 1.14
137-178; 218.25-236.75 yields 1.05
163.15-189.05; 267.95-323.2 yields 1.23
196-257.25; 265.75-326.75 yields 1.15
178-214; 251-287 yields 1.13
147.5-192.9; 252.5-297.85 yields 1.18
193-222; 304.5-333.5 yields 1.13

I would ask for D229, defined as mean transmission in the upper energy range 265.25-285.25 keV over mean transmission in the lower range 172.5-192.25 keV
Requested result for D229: 1.15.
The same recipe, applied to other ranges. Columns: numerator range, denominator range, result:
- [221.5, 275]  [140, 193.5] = 1.10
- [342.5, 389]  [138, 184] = 1.07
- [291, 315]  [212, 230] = 1.24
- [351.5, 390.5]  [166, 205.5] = 1.07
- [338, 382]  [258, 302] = 0.89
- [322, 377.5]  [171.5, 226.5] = 1.08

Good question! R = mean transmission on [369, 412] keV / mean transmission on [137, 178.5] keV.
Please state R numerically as 1.05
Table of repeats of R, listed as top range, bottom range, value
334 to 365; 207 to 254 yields 1.02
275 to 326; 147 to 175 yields 1.23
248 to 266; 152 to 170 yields 1.10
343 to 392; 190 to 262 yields 1.02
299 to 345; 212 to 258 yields 1.09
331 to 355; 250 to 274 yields 0.98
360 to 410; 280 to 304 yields 0.81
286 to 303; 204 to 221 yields 1.30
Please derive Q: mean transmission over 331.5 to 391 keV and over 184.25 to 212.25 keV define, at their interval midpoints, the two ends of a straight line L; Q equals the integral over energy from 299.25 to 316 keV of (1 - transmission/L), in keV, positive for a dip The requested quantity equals -3.16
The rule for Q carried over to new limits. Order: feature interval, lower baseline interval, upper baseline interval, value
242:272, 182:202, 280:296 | 1.84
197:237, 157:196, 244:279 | 0.61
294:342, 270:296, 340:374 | -1.39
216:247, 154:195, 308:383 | -1.11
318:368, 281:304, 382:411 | 3.63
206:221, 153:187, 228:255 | 0.40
